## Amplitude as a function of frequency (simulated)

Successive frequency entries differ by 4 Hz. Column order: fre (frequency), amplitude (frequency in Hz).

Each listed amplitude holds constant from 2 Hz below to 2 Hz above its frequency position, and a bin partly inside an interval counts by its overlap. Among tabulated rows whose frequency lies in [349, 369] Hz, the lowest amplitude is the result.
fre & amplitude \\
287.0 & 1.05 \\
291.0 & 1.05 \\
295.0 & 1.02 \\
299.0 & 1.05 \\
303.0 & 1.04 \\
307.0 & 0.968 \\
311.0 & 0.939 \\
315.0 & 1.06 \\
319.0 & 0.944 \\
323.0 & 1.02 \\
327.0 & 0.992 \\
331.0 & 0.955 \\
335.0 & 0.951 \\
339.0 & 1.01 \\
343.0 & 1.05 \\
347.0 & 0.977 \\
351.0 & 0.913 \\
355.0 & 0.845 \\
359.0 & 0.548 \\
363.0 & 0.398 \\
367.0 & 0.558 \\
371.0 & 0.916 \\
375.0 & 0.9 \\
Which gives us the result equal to 0.398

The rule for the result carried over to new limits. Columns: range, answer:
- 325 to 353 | 0.913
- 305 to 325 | 0.939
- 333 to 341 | 0.951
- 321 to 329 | 0.992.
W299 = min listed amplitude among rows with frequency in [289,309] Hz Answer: 0.968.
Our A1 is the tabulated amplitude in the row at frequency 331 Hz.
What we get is 0.955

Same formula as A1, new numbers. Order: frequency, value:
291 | 1.05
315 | 1.06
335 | 0.951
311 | 0.939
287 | 1.05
